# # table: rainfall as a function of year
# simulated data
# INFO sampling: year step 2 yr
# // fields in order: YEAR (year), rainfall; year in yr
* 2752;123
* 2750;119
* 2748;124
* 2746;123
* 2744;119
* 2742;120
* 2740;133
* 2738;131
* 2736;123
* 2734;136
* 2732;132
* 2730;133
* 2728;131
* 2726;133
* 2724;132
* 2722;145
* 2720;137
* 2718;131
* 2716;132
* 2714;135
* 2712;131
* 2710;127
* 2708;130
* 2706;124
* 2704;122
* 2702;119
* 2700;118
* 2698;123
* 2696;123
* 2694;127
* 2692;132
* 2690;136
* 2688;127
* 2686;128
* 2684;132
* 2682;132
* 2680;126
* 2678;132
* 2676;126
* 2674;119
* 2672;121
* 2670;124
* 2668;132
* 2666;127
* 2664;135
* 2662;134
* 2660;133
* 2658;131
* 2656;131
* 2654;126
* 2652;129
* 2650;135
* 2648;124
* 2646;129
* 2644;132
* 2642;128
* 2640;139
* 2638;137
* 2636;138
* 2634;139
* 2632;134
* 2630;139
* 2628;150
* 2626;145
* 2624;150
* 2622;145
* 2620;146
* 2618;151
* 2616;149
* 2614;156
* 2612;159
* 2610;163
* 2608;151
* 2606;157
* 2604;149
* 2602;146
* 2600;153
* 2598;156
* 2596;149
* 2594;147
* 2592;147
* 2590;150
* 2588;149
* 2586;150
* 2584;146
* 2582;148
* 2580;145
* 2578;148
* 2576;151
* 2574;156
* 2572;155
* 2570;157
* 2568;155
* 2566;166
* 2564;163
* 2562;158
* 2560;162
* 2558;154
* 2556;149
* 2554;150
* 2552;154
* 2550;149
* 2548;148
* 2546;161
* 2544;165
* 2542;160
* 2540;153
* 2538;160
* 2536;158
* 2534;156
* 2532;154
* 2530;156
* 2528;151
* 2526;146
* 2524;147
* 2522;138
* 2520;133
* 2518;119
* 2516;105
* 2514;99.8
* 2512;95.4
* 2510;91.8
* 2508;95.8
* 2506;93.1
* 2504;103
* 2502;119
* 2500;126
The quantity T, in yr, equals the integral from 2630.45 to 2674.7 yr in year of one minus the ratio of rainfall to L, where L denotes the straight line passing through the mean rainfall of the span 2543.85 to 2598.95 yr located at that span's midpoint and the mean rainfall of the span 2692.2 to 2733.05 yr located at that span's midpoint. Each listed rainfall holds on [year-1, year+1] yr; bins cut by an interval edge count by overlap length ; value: 2.7 yr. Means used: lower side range 153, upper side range 129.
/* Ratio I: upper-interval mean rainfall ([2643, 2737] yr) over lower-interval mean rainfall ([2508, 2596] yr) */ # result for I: 0.9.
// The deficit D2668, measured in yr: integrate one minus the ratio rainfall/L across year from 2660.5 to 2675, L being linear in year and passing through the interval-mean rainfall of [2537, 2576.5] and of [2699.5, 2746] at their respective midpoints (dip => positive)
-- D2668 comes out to 1.1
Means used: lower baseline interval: 156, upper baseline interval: 129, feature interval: 128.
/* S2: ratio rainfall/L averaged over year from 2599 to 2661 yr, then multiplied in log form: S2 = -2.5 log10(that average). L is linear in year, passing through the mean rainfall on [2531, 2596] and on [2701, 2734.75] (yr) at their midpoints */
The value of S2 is 0.02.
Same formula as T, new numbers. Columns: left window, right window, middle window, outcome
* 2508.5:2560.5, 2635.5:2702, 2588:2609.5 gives -2.34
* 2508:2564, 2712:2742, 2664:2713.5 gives 2.89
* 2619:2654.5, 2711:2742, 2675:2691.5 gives 0.59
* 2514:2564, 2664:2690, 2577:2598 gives -1.03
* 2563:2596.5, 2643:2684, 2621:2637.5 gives -0.47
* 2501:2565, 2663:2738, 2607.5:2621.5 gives -2.01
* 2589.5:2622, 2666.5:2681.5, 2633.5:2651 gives 0.59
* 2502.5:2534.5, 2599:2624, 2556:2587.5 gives -3.24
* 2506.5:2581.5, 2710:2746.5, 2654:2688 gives 1.61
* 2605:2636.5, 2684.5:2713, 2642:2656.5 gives 1.14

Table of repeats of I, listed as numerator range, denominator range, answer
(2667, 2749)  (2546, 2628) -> 0.84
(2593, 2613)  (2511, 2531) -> 1.19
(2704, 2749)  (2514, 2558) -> 0.88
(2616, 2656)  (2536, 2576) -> 0.88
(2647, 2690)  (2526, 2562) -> 0.83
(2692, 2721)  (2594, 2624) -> 0.84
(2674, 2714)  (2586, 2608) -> 0.85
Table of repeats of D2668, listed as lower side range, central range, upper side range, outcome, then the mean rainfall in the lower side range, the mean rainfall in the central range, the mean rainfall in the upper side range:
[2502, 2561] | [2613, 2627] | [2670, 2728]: -1.7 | 138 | 149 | 129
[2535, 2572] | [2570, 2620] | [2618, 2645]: -1.1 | 157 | 151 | 141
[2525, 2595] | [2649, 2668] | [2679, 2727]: 0.8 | 154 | 131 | 129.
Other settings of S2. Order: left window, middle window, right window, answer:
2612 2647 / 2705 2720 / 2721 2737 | 0.034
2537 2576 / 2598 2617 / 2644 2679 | -0.079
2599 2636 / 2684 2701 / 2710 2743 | 0.084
